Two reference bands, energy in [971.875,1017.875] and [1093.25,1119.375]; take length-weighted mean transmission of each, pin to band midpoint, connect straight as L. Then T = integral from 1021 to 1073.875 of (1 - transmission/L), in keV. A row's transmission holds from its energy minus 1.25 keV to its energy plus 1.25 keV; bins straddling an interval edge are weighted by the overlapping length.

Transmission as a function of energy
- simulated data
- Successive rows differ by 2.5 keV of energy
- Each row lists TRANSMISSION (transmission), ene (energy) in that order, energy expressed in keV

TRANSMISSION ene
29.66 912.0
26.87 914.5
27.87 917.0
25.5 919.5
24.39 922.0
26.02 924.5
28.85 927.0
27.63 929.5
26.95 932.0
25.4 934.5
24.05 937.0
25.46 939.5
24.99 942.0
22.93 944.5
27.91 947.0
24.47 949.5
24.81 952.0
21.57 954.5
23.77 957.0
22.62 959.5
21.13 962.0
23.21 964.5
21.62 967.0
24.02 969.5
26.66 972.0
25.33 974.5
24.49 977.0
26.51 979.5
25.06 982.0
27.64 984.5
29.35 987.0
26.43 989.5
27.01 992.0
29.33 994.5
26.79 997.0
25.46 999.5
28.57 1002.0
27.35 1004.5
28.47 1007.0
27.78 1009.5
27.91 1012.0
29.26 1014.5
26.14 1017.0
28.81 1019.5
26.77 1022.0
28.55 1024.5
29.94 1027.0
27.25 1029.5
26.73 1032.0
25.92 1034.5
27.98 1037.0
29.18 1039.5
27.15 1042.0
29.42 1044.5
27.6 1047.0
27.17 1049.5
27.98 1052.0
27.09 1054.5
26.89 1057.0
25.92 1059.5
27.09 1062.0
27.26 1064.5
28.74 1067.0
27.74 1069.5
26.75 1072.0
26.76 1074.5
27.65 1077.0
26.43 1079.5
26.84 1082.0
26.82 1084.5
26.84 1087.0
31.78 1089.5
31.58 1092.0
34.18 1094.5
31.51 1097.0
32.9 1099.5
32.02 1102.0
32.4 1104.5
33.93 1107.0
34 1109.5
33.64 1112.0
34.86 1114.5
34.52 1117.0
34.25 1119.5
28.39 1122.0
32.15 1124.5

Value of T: 4.42 keV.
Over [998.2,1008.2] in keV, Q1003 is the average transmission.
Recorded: 27.5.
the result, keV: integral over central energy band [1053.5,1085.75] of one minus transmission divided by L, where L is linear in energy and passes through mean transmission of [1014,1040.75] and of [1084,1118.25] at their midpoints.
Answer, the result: 3.5 keV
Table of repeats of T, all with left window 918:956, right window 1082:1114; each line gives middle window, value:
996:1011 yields 0.3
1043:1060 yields 1.3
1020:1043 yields 1.0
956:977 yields 2.3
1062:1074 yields 1.2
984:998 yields -0.1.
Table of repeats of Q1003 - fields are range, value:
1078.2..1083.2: 26.6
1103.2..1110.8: 33.4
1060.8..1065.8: 27.2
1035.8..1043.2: 28.1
